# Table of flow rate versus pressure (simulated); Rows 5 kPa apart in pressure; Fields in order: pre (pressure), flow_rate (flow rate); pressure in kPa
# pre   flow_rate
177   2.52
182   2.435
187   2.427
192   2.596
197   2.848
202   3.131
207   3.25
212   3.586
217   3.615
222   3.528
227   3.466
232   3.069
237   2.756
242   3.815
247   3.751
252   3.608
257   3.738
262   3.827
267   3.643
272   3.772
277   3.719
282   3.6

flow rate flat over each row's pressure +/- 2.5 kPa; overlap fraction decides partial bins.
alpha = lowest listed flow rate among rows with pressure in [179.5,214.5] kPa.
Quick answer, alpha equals 2.427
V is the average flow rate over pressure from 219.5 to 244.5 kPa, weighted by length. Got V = 3.33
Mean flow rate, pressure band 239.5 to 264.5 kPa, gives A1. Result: 3.75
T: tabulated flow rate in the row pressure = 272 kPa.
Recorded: 3.772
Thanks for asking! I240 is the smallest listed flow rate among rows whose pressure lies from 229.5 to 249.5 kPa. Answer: 2.756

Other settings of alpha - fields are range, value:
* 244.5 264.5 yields 3.608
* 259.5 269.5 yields 3.643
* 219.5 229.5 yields 3.466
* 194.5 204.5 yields 2.848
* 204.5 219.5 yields 3.25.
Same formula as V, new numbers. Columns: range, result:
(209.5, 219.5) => 3.6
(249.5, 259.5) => 3.67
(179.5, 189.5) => 2.43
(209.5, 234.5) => 3.45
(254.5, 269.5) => 3.74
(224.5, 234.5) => 3.27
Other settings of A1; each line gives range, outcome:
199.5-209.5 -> 3.19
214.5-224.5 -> 3.57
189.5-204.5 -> 2.86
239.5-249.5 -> 3.78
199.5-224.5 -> 3.42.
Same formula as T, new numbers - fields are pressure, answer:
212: 3.586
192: 2.596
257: 3.738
